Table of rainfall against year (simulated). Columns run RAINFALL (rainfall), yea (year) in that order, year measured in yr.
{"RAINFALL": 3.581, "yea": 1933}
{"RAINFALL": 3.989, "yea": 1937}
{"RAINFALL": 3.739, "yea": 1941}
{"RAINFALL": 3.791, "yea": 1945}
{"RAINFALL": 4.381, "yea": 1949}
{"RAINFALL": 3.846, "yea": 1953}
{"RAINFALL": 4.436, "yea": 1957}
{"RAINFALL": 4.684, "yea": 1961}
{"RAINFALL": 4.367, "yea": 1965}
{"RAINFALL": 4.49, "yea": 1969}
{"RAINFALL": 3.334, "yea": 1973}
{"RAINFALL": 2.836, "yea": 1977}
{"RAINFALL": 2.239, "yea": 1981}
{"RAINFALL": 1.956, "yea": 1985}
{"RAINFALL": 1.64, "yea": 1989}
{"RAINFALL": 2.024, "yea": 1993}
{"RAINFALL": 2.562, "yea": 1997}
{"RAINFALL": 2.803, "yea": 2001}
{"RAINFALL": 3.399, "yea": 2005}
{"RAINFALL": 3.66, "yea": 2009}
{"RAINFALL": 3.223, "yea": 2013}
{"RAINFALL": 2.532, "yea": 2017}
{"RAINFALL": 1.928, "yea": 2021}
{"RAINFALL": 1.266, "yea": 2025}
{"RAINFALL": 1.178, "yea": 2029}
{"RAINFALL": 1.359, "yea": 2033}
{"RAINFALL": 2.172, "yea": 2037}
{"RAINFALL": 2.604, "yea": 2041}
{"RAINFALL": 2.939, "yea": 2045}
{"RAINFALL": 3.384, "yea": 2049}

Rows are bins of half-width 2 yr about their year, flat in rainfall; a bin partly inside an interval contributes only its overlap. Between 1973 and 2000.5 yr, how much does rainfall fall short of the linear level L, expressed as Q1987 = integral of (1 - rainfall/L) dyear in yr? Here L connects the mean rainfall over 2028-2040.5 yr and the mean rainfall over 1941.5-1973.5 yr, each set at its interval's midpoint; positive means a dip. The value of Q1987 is 7.8 yr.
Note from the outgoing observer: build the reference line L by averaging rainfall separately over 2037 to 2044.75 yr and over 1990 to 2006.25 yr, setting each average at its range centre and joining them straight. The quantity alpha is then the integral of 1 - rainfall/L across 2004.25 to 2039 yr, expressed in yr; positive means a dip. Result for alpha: 4.3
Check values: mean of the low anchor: 2.6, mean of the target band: 2.26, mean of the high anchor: 2.57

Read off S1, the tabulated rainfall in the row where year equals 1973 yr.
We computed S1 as 3.334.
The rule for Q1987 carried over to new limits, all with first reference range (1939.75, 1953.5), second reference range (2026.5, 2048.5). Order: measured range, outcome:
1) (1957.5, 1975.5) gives -3.2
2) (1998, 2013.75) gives -2.7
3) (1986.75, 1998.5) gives 3.8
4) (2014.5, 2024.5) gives 1.5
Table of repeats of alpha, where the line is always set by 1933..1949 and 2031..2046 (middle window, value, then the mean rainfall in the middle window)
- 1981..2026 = 5.21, 2.47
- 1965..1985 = 0.67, 3.21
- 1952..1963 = -2.36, 4.37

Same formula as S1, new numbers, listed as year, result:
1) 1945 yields 3.791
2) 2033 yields 1.359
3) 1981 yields 2.239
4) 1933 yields 3.581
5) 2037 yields 2.172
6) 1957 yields 4.436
